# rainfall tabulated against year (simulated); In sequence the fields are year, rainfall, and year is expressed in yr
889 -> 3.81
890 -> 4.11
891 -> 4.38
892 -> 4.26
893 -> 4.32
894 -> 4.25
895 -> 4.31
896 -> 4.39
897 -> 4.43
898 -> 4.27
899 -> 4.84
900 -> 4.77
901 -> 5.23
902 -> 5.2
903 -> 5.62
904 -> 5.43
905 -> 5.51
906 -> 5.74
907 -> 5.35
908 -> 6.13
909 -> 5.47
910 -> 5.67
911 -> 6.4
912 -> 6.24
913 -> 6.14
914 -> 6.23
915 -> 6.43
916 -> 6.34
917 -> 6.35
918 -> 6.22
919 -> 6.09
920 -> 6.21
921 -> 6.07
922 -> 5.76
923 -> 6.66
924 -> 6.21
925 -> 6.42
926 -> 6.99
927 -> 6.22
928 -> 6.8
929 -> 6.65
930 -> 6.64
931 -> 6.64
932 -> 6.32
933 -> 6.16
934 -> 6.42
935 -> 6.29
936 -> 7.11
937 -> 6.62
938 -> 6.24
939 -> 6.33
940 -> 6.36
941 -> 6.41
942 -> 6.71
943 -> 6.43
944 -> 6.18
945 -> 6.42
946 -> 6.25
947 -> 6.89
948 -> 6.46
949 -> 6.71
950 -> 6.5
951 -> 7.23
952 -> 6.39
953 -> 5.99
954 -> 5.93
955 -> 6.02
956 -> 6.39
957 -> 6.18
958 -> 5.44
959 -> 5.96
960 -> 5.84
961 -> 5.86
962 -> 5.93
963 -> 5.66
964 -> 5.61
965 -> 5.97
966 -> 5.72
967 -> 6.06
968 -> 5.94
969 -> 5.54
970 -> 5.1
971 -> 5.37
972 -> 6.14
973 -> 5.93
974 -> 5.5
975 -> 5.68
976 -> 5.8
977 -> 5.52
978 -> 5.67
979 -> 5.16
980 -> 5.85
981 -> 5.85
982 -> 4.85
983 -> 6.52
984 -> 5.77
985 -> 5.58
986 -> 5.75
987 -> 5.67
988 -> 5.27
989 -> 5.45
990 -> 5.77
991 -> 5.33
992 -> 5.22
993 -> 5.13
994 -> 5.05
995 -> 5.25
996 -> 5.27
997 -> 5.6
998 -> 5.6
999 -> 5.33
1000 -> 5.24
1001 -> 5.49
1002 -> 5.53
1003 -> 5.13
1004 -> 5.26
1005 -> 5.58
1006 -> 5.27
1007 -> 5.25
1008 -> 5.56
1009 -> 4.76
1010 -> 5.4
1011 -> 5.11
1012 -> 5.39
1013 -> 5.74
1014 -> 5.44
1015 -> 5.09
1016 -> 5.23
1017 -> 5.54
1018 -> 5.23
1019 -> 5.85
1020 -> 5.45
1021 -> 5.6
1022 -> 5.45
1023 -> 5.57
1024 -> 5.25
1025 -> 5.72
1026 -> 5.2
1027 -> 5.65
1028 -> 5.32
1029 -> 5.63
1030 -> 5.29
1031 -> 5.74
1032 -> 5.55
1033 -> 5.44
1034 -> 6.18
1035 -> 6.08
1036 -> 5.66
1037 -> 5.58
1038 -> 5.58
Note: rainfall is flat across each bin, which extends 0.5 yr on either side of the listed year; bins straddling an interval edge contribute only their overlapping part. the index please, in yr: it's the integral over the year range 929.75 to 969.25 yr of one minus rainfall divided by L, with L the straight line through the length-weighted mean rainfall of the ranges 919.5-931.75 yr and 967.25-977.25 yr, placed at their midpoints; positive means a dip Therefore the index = -1.3 yr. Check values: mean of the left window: 6.44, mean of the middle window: 6.25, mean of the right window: 5.67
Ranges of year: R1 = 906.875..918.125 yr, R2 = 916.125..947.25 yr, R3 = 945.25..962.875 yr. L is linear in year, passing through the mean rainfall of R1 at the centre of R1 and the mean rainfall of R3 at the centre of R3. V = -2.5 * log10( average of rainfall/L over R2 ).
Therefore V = -0.04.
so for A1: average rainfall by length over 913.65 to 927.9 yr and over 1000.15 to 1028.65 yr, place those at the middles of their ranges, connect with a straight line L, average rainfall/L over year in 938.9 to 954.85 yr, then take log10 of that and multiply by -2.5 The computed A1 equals -0.07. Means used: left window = 6.31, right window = 5.39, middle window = 6.44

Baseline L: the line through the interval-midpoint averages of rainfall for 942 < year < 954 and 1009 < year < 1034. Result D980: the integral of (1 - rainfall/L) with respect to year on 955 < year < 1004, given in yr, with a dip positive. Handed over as 3.5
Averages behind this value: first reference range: 6.48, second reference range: 5.45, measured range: 5.61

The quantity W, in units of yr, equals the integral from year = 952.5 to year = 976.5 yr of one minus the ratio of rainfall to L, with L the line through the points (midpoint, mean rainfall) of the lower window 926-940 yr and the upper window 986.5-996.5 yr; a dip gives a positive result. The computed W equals 0.3 yr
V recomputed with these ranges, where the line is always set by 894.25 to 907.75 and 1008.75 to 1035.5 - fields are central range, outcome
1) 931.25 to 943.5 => -0.244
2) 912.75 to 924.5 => -0.221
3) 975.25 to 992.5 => -0.051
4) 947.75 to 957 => -0.221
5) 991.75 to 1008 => 0.013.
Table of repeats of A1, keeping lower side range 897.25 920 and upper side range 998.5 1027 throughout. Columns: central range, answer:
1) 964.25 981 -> -0.03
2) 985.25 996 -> 0.01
